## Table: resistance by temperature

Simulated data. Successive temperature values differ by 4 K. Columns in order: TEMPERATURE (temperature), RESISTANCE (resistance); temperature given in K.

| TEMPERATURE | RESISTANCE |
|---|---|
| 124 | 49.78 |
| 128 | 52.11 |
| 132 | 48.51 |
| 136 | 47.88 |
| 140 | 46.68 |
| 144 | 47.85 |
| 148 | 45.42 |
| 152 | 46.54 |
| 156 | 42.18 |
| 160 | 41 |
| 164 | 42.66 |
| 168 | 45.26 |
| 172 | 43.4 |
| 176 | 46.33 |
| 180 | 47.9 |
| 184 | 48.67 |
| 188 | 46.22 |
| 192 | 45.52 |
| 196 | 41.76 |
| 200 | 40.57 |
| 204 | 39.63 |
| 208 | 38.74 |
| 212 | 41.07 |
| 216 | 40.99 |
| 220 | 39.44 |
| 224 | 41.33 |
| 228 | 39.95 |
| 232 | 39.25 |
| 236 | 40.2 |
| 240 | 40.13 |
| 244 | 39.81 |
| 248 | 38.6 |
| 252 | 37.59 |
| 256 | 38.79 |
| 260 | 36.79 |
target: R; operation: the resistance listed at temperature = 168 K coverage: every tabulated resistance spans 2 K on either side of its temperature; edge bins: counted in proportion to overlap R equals 45.26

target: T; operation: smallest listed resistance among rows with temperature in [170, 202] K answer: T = 40.57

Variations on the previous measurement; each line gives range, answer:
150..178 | 41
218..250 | 38.6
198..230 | 38.74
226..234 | 39.25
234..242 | 40.13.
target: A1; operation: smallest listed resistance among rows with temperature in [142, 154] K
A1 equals 45.42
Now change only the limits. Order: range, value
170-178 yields 43.4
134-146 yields 46.68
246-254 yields 37.59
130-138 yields 47.88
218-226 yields 39.44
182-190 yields 46.22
